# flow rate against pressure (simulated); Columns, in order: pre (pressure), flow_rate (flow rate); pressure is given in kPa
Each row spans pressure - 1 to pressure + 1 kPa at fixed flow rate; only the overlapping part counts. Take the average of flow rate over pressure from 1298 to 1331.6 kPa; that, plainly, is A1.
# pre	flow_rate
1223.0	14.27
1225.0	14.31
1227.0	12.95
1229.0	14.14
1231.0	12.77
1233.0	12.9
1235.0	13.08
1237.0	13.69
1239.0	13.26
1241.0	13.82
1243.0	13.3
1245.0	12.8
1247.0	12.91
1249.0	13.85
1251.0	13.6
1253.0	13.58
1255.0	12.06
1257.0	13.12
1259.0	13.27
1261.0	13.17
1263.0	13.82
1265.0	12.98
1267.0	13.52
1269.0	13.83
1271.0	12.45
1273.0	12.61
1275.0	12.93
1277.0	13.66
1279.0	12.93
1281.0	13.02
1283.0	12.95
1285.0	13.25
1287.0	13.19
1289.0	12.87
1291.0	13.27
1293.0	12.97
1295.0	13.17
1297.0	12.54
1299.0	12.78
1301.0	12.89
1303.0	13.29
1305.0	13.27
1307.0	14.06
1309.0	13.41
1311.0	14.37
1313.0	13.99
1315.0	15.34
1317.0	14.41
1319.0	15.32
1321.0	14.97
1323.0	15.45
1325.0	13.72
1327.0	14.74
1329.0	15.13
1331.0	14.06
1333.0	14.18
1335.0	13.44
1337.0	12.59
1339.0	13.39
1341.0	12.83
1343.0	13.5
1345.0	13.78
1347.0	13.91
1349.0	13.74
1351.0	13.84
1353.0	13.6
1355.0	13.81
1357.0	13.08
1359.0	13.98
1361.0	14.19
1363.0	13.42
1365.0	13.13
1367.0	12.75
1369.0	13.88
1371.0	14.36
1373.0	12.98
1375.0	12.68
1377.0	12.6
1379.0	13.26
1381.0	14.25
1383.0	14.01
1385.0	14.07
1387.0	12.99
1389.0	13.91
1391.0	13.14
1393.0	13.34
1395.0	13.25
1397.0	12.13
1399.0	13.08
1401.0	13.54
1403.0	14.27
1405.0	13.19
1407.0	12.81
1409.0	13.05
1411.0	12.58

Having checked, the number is 14.2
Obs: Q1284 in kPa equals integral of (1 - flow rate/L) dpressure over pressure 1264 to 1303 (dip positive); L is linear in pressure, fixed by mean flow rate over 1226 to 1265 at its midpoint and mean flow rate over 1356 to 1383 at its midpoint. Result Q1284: 0.8 kPa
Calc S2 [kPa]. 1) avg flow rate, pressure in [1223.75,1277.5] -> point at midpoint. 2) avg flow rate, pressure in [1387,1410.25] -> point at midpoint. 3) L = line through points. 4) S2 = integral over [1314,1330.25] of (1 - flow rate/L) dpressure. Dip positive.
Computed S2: -2.0 kPa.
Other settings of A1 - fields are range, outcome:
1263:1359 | 13.6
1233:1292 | 13.2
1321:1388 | 13.7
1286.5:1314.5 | 13.3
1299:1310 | 13.3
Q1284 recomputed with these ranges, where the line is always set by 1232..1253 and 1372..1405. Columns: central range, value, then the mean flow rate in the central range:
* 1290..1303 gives 0.4 kPa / 13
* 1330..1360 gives -0.6 kPa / 13.6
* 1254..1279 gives 0.4 kPa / 13.1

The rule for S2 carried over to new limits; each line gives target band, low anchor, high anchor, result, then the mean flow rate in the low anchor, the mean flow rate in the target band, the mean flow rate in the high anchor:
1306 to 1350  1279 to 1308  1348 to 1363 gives -2.16 kPa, 13.1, 14.1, 13.7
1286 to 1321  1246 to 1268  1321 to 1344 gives 0.15 kPa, 13.3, 13.6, 14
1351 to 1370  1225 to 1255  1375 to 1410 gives -0.32 kPa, 13.3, 13.6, 13.3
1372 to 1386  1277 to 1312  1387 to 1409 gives -0.18 kPa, 13.2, 13.4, 13.2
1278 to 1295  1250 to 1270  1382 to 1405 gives 0.33 kPa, 13.3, 13.1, 13.4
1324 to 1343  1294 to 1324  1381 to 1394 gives 0.11 kPa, 14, 13.8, 13.6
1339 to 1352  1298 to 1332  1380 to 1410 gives 0.28 kPa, 14.2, 13.6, 13.4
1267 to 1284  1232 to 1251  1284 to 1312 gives 0.24 kPa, 13.3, 13.1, 13.2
